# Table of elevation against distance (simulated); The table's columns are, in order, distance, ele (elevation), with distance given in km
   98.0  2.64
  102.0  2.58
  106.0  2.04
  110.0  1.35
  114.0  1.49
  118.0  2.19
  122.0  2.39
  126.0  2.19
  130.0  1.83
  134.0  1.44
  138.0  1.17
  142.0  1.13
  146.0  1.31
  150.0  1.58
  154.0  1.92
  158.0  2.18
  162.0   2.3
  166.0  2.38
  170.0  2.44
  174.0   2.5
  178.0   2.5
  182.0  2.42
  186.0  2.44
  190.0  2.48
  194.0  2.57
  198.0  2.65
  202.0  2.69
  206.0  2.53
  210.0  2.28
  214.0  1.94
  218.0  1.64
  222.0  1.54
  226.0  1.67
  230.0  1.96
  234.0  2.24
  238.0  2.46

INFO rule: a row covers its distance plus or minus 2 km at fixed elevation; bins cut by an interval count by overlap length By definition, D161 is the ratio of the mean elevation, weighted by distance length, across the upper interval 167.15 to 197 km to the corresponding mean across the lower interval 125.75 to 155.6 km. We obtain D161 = 1.62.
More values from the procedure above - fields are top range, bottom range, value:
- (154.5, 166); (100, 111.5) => 1.10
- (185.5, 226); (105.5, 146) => 1.33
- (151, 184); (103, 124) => 1.20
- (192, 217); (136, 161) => 1.53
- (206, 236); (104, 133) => 1.02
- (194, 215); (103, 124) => 1.28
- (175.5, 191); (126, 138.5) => 1.51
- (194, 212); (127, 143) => 1.74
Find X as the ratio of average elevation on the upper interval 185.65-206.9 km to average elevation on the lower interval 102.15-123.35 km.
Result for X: 1.3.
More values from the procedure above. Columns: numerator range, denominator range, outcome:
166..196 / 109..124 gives 1.31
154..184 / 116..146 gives 1.36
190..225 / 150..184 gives 0.97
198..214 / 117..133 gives 1.16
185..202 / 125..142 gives 1.64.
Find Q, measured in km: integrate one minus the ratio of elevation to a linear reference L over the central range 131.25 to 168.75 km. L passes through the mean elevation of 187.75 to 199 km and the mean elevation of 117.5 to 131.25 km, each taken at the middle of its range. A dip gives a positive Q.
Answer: 9.6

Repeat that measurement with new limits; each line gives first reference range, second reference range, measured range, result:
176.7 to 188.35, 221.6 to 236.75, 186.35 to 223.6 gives -1.1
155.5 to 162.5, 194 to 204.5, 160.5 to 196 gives -0.6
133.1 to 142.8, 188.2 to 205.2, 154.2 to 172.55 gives -4.7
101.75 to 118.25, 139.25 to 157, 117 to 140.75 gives -2.1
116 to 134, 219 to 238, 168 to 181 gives -3.2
